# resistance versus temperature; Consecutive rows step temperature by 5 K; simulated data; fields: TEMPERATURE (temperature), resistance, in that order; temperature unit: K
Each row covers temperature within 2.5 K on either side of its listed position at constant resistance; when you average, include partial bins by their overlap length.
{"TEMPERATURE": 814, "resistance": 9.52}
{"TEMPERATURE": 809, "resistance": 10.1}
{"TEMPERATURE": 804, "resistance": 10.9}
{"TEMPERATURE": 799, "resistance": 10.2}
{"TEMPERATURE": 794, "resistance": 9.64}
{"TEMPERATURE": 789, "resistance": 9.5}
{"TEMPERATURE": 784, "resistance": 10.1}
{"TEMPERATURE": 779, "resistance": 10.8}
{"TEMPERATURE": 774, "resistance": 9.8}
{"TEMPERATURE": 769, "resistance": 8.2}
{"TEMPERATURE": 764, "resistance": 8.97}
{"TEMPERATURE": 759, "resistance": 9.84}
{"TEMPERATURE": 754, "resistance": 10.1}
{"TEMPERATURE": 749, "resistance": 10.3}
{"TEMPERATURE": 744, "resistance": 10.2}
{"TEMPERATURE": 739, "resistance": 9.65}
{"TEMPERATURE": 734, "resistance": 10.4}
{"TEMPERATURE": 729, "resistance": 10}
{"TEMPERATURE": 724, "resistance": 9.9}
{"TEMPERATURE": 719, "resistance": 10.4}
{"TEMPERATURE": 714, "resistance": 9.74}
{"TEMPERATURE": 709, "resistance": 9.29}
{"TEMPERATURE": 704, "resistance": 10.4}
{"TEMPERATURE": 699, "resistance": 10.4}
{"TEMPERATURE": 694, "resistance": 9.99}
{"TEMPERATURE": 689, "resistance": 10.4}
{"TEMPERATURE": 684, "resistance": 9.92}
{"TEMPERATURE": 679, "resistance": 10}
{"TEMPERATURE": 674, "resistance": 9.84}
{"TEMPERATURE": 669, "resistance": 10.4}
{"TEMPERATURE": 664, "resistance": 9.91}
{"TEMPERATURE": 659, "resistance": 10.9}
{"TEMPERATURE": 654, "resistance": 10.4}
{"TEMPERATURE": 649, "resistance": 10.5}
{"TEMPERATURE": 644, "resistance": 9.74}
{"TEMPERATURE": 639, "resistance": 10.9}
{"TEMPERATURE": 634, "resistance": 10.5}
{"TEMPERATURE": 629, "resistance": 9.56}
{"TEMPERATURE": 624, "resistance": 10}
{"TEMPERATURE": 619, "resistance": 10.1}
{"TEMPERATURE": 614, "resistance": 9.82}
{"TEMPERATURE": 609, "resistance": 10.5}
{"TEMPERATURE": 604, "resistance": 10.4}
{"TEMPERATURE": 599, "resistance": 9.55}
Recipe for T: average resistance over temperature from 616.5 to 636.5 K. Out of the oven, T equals 10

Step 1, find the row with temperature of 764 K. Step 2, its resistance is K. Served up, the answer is 8.97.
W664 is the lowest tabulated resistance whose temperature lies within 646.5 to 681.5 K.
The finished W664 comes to 9.84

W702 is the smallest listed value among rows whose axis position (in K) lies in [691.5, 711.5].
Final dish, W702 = 9.29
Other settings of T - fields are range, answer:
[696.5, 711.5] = 10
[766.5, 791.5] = 9.68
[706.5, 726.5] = 9.83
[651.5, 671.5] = 10.4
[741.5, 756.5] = 10.2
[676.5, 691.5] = 10.1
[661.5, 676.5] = 10.1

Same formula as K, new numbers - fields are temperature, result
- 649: 10.5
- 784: 10.1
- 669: 10.4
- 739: 9.65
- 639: 10.9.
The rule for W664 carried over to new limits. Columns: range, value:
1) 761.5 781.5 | 8.2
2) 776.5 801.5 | 9.5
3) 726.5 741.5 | 9.65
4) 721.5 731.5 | 9.9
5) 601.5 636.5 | 9.56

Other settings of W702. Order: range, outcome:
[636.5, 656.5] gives 9.74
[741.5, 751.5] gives 10.2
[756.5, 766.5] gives 8.97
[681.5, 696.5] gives 9.92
